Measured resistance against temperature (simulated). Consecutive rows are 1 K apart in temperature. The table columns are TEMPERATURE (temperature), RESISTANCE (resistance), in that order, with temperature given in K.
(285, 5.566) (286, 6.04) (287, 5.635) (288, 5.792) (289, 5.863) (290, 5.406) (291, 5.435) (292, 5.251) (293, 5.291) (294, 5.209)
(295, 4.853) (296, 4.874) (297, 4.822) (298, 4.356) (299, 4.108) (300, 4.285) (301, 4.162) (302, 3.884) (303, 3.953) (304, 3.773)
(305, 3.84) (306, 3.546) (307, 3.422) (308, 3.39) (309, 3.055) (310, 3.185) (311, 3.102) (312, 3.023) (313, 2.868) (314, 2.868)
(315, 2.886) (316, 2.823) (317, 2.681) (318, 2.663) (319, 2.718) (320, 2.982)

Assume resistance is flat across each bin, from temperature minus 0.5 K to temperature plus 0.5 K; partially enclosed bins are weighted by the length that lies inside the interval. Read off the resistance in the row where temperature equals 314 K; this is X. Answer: 2.868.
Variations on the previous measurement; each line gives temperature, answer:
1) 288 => 5.792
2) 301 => 4.162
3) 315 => 2.886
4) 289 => 5.863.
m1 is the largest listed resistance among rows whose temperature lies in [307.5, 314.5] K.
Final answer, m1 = 3.39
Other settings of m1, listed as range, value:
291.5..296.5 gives 5.291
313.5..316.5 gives 2.886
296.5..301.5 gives 4.822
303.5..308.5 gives 3.84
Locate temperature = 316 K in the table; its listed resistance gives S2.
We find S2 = 2.823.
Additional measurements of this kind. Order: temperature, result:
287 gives 5.635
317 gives 2.681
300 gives 4.285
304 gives 3.773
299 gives 4.108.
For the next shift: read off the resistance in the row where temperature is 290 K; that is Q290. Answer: 5.406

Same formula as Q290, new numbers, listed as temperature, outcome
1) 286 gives 6.04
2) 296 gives 4.874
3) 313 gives 2.868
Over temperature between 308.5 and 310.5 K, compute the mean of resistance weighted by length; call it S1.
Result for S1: 3.12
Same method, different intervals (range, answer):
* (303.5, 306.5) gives 3.72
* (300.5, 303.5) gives 4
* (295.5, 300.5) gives 4.49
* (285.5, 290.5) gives 5.75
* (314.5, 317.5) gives 2.8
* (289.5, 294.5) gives 5.32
